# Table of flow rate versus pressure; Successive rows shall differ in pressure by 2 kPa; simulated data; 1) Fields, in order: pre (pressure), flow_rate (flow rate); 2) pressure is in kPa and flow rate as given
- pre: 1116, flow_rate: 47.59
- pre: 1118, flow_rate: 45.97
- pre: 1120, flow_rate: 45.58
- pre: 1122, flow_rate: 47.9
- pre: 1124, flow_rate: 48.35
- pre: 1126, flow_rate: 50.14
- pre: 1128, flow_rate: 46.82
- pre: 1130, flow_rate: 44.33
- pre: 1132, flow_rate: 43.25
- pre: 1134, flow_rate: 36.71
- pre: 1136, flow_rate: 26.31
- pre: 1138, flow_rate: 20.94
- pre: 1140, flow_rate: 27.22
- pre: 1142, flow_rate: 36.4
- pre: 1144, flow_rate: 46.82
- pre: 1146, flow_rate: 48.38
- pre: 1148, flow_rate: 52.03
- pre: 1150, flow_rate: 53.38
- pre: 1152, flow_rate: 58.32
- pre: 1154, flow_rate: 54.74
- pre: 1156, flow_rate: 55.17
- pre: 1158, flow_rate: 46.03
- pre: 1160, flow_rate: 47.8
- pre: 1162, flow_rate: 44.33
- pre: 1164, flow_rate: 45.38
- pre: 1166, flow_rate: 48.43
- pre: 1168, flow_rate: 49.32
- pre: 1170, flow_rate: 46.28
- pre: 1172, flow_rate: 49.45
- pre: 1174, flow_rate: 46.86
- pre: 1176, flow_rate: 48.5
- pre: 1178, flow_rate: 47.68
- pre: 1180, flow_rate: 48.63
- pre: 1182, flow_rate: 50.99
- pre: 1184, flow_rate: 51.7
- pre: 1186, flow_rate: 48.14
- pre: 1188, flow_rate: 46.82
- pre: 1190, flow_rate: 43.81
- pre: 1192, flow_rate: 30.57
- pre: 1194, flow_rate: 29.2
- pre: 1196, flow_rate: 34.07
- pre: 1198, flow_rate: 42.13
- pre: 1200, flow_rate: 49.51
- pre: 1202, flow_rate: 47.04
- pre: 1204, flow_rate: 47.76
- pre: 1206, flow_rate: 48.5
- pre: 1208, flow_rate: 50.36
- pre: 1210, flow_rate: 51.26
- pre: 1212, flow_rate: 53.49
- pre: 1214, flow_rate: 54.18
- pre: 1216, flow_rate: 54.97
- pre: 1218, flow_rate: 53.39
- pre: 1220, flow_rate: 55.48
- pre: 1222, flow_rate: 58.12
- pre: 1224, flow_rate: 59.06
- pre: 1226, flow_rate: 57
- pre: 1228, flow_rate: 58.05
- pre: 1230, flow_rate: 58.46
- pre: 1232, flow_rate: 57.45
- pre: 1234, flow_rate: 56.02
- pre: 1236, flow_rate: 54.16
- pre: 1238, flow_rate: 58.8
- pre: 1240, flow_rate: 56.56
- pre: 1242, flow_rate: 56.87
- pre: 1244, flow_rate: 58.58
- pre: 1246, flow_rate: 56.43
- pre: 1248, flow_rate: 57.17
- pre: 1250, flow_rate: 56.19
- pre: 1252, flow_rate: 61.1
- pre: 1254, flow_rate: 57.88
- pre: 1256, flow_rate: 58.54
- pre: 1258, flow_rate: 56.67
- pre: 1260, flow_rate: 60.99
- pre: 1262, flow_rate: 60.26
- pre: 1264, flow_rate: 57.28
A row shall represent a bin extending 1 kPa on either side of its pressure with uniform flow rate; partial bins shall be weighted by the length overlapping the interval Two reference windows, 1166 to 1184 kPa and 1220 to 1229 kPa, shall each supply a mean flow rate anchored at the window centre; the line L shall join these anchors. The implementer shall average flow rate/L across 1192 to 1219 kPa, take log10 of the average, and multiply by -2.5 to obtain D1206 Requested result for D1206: 0.17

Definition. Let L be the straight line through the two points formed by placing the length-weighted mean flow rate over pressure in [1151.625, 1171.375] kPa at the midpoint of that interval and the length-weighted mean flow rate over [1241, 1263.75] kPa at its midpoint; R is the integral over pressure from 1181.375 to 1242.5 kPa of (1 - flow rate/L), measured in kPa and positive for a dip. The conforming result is 4.1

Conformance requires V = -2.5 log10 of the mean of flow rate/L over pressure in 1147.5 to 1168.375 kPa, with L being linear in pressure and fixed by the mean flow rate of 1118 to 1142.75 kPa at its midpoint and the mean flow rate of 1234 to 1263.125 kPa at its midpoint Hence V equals -0.15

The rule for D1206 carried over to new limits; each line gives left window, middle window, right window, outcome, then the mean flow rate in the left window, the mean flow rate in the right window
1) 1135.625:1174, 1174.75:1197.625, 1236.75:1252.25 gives 0.14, 45.4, 57.5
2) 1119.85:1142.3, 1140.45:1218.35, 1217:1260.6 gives -0.01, 39.4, 57.4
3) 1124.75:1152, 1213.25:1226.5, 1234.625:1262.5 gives -0.05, 41.7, 57.8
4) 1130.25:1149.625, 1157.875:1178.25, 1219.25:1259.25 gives -0.09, 38.3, 57.5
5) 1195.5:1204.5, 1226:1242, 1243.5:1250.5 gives -0.07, 44.5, 57.1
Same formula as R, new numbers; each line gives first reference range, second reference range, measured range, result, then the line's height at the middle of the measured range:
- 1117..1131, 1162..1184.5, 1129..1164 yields 2.9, 47.6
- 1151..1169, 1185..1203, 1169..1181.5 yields -0.5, 46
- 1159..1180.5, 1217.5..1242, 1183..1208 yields 3.9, 51.5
